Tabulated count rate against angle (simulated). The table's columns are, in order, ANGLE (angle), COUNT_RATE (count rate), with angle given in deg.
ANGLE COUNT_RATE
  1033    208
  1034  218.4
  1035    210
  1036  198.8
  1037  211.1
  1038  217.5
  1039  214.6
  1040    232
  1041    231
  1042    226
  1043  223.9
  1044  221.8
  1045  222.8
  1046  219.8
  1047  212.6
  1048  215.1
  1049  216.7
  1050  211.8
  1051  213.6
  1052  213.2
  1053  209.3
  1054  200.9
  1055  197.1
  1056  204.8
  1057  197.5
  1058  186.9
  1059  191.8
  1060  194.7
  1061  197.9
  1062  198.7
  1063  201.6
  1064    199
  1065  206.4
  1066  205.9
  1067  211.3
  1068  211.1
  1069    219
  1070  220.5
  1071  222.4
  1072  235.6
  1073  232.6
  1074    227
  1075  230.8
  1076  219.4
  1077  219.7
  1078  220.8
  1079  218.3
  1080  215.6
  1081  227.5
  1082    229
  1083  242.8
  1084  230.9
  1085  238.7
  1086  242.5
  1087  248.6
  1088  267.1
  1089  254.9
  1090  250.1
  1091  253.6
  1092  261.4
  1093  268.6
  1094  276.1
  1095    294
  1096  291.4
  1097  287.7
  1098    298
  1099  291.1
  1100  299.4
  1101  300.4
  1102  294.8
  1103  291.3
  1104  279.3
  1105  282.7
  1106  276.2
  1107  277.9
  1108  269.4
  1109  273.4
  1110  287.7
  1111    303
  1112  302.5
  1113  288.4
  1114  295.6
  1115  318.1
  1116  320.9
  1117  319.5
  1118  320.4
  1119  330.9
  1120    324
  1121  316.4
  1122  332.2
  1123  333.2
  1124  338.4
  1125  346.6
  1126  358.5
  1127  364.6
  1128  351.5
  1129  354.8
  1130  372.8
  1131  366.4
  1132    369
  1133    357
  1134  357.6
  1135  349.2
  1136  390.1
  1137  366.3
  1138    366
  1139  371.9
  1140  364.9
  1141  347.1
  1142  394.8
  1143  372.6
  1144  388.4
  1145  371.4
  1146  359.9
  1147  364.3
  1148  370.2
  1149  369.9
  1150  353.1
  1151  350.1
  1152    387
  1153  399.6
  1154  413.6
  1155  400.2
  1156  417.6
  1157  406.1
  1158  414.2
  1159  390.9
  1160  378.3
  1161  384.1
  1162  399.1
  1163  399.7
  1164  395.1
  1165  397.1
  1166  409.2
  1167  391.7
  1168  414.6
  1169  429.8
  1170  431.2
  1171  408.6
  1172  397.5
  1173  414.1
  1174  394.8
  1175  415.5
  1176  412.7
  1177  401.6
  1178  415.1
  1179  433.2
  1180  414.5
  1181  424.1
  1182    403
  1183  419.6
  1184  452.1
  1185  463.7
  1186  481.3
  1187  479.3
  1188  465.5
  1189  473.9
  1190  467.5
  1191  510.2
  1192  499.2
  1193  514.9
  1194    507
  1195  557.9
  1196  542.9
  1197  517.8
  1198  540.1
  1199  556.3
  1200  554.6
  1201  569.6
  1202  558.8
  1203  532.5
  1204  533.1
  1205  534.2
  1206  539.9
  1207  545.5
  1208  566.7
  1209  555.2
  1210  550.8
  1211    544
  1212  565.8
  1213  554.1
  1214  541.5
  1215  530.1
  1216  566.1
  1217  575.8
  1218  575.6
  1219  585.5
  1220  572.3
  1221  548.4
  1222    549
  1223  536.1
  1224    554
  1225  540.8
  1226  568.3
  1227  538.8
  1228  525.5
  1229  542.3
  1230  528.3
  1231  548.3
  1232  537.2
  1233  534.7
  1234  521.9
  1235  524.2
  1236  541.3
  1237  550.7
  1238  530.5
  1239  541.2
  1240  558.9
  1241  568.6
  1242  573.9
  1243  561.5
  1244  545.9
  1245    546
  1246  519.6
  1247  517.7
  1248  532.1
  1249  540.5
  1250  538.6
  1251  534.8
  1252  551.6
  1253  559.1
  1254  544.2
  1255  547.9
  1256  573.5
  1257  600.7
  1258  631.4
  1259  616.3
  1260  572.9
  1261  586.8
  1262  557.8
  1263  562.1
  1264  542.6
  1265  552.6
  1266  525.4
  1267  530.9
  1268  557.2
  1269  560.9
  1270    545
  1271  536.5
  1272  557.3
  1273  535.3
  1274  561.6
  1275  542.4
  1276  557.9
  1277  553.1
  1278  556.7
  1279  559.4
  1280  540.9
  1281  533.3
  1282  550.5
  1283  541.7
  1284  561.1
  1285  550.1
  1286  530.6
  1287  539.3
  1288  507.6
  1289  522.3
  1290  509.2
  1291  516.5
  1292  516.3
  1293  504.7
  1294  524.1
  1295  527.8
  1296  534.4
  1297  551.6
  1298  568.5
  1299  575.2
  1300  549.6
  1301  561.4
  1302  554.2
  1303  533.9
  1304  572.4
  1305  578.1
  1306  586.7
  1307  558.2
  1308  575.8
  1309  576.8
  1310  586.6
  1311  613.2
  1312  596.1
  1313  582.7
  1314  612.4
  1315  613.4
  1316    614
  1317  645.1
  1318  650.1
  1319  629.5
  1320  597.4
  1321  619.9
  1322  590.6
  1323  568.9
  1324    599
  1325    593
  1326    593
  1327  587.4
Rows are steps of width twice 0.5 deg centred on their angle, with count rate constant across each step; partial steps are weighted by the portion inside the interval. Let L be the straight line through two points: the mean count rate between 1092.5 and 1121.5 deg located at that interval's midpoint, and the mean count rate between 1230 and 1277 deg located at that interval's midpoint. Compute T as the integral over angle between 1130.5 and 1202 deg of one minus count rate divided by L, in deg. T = -3.8 deg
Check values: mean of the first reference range 296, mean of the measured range 422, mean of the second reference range 551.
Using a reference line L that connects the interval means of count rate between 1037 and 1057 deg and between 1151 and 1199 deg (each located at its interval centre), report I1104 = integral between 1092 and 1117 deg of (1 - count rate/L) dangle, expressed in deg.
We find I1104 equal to 1.9 deg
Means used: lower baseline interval 215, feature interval 290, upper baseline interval 436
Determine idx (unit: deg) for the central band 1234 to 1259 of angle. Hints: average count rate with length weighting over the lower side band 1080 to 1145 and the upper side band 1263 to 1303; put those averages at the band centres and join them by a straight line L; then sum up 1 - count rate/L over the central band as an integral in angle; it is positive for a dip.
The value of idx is -3.0 deg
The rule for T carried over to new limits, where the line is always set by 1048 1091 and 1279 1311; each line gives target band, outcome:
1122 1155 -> -4.8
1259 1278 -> -1.7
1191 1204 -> -4.2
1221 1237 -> -3.1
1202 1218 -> -4.8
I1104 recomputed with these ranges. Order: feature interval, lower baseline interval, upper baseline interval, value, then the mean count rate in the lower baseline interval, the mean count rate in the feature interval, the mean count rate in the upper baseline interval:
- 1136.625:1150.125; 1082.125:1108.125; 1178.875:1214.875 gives 0.6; 271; 369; 511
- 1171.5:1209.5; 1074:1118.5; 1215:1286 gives -3.7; 270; 486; 552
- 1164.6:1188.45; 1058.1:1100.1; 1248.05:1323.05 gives -2.1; 236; 424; 562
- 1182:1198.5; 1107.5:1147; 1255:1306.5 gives -2.4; 342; 491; 551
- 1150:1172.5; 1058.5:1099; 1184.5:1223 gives 1.7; 235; 400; 535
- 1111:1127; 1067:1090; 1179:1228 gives 0.1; 231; 324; 524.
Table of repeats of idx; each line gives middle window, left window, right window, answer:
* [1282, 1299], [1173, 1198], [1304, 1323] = 1.2 deg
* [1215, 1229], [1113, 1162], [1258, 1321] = -2.4 deg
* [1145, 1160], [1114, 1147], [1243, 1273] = 0.1 deg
